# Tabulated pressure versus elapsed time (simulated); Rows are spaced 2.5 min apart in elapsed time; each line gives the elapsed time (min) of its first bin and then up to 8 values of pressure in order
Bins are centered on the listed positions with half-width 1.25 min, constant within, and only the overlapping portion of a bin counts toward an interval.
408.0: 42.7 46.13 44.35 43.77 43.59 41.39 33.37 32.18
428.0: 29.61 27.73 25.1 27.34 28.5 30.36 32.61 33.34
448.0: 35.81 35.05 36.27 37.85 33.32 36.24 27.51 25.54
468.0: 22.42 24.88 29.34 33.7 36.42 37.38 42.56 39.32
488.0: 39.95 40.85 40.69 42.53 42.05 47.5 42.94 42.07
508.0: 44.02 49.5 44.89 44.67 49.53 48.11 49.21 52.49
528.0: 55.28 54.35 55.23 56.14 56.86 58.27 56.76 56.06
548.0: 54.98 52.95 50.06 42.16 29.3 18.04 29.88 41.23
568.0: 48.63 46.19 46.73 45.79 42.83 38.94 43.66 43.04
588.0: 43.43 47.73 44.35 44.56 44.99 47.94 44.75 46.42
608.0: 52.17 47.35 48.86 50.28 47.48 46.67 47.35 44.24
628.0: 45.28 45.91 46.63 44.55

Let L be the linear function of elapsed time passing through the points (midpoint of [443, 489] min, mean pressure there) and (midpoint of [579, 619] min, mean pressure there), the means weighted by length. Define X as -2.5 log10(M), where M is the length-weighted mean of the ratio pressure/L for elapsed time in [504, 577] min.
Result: -0.18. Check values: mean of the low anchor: 33.7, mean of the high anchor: 46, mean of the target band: 47.5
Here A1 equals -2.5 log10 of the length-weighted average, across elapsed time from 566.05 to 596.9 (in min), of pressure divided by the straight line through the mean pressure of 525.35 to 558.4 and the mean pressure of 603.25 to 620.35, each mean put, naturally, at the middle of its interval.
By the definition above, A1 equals 0.13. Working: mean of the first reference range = 52.8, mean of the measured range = 44.6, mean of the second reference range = 48.4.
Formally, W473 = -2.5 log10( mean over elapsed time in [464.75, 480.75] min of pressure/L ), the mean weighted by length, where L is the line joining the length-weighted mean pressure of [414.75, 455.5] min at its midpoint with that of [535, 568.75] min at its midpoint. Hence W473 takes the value 0.262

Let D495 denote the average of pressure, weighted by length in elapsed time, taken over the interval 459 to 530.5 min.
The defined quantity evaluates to 40.6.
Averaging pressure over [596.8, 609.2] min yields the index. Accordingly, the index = 47.2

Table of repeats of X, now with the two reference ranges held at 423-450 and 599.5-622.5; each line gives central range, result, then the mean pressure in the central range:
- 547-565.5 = 0.08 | 39.5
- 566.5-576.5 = -0.06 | 46.7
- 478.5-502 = -0.15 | 41.3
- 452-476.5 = 0.09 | 30.6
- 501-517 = -0.19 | 44.9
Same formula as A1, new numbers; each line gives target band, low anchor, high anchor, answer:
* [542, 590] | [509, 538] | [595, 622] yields 0.13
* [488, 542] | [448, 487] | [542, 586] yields -0.24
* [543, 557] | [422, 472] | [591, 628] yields -0.25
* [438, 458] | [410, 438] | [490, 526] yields 0.13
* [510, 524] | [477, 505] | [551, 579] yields -0.16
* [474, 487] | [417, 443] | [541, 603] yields -0.04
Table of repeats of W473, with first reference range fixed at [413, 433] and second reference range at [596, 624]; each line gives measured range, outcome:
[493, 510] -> -0.07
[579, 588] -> 0.09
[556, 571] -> 0.26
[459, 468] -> 0.31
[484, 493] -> -0.01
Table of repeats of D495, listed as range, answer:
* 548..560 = 43.2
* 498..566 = 47.5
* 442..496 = 34.6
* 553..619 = 43.4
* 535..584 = 45.6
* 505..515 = 45.3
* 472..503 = 39.6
